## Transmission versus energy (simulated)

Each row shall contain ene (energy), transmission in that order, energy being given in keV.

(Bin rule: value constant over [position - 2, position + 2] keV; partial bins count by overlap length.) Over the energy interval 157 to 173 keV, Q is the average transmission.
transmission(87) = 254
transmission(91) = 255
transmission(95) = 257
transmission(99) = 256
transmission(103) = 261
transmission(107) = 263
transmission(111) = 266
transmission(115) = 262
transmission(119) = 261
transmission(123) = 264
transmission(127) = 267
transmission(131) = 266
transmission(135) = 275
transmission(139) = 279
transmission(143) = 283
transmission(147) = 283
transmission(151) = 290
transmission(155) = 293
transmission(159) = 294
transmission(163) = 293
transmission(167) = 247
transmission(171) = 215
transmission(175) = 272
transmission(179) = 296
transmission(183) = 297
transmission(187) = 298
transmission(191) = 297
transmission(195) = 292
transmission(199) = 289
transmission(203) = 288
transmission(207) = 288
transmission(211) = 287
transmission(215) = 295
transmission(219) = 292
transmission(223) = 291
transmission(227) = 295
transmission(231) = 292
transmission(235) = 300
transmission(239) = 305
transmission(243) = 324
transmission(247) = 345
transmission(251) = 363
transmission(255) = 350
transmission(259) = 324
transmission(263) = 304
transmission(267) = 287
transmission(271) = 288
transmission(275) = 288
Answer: 262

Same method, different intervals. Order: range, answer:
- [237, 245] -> 314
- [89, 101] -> 256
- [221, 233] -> 293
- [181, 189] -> 298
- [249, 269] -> 326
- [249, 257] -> 356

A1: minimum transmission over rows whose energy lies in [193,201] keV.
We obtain 289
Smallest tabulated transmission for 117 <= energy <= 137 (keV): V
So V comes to 261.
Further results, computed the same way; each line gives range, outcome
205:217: 287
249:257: 350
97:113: 256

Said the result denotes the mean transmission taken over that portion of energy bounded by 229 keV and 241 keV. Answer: 299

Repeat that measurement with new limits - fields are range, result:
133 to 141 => 277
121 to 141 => 270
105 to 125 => 263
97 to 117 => 262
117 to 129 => 264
